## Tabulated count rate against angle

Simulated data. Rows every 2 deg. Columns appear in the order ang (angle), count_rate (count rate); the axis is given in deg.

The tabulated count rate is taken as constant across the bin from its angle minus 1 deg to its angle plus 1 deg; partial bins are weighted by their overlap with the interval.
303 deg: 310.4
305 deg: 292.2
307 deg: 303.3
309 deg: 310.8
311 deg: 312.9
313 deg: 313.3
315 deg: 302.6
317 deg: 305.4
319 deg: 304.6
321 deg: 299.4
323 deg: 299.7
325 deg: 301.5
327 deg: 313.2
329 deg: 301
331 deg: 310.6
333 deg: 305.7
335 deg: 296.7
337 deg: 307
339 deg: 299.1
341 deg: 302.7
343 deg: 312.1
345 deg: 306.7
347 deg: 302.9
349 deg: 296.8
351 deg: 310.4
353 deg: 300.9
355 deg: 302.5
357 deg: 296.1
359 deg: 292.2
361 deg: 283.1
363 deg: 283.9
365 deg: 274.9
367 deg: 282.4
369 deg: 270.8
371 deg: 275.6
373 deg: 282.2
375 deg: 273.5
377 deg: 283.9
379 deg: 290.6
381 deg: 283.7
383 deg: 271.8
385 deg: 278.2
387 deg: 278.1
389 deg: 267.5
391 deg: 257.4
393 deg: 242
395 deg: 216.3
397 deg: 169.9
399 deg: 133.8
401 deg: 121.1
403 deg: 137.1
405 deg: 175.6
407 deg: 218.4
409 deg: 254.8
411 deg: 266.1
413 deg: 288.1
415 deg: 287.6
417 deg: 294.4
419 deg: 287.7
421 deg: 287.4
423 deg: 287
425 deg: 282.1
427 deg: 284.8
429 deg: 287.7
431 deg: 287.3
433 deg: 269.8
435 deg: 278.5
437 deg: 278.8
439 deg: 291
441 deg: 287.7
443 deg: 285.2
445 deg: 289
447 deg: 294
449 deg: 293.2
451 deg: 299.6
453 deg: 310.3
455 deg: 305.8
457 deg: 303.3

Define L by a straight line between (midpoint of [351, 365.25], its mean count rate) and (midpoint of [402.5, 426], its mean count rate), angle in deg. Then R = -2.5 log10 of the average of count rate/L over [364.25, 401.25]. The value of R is 0.105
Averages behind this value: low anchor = 293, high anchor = 258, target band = 253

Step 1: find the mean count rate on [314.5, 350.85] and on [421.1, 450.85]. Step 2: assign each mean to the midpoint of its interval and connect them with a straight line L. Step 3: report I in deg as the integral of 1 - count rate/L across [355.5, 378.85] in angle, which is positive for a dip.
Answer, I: 1.2 deg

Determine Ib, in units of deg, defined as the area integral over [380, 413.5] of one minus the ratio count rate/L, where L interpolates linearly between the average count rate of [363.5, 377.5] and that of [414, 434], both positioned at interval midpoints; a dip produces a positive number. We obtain 6.6 deg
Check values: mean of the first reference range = 278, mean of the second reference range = 286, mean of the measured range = 226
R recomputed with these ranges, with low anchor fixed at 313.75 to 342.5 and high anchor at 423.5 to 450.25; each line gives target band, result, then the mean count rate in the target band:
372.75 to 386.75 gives 0.056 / 280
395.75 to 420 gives 0.302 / 220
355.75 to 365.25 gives 0.041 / 287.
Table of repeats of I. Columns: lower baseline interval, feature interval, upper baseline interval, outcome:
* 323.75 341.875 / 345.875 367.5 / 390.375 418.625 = -1.4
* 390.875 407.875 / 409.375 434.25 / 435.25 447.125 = -4.9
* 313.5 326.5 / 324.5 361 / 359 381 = -1.2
